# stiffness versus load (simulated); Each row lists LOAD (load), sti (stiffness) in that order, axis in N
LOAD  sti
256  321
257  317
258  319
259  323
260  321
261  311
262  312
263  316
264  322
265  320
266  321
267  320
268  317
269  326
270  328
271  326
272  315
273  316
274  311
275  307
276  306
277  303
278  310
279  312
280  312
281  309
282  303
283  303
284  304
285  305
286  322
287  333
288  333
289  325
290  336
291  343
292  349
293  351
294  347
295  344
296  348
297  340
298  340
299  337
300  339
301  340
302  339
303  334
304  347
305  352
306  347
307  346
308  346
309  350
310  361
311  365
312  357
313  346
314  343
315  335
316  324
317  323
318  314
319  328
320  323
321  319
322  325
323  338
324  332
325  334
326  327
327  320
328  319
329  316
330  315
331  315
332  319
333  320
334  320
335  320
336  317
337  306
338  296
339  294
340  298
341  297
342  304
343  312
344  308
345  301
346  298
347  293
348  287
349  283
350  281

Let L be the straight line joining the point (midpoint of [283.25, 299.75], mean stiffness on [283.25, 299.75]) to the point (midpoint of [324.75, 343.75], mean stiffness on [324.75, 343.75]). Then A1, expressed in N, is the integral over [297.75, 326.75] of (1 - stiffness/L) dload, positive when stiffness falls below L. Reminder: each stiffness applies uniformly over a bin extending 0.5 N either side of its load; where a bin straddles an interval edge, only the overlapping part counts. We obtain -1.27 N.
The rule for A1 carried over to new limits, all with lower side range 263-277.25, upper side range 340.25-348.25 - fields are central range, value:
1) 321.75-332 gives -0.7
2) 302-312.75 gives -1.4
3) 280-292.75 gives -0.4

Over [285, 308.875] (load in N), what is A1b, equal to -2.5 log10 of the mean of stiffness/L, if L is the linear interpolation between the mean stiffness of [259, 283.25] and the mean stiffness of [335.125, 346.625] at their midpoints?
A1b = -0.10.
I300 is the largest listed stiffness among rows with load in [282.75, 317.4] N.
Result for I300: 365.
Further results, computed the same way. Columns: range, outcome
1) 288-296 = 351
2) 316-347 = 338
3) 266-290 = 336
